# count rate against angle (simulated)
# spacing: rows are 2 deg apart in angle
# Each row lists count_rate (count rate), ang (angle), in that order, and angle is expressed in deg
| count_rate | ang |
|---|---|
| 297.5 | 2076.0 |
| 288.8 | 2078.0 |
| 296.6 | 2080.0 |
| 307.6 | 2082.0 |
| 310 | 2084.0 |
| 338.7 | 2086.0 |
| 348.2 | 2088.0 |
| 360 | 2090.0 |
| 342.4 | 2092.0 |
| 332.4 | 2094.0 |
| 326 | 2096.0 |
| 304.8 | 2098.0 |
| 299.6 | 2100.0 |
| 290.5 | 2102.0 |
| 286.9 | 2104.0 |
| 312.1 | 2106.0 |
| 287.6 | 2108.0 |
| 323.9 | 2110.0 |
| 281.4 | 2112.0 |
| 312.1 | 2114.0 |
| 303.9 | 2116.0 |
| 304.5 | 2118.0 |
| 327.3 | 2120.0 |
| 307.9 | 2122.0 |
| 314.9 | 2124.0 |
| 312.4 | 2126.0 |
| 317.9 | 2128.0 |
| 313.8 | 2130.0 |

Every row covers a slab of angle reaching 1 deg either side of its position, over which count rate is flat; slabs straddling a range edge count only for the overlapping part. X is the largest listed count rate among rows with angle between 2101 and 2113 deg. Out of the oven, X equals 323.9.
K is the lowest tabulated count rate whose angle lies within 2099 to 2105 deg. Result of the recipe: 286.9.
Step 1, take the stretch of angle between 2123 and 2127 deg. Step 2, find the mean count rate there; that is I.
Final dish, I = 314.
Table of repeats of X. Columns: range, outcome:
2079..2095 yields 360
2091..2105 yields 342.4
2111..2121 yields 327.3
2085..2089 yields 348.2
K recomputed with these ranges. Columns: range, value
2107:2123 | 281.4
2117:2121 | 304.5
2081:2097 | 307.6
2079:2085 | 296.6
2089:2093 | 342.4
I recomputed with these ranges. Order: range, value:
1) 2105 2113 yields 301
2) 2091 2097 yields 334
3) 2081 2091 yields 333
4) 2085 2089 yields 343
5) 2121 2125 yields 311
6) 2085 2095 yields 344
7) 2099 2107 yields 297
